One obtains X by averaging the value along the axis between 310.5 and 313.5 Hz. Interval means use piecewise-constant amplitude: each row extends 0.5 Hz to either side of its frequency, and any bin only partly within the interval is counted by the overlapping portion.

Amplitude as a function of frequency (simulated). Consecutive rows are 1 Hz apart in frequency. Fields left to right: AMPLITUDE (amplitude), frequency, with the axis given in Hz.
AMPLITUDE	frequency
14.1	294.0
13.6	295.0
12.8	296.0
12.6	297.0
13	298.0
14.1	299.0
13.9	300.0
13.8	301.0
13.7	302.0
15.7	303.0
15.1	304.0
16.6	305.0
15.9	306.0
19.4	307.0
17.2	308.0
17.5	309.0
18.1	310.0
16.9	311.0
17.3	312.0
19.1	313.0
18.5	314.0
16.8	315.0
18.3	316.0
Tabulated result 17.8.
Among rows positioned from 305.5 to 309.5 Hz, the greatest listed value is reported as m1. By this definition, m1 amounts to 19.4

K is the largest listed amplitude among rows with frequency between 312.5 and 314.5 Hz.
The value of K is 19.1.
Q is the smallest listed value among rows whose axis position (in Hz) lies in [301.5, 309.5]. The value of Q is 13.7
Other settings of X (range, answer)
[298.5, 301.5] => 13.9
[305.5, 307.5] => 17.6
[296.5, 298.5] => 12.8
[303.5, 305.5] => 15.9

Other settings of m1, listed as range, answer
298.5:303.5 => 15.7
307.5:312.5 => 18.1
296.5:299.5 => 14.1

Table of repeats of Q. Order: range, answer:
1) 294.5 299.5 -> 12.6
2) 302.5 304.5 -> 15.1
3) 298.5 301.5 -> 13.8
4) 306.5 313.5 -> 16.9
